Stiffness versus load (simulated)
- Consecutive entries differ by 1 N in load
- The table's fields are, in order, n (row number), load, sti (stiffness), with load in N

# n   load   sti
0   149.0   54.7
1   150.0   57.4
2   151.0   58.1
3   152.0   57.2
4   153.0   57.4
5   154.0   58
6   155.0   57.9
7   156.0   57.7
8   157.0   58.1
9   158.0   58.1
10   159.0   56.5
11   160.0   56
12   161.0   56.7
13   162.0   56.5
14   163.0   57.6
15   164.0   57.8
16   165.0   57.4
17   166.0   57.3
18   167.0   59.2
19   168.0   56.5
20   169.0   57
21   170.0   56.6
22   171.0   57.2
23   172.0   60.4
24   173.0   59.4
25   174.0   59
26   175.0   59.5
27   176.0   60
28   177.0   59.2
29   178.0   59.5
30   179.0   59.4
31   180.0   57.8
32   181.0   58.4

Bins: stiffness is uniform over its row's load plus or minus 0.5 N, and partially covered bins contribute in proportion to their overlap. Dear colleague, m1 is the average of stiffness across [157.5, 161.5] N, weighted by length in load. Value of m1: 56.8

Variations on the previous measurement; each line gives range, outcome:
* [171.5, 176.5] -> 59.7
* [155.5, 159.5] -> 57.6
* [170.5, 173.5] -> 59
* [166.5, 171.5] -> 57.3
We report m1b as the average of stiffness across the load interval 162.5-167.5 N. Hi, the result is 57.9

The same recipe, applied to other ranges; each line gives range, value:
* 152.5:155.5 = 57.8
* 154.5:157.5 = 57.9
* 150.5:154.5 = 57.7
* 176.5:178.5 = 59.4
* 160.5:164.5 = 57.2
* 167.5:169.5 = 56.8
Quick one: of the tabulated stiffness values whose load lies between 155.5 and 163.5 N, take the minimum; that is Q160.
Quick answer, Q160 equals 56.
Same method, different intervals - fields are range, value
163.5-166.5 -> 57.3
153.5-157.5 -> 57.7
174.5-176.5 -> 59.5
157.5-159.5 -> 56.5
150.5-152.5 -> 57.2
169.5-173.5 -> 56.6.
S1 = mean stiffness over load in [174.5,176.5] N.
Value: 59.8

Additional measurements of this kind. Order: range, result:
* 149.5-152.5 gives 57.6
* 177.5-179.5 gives 59.5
